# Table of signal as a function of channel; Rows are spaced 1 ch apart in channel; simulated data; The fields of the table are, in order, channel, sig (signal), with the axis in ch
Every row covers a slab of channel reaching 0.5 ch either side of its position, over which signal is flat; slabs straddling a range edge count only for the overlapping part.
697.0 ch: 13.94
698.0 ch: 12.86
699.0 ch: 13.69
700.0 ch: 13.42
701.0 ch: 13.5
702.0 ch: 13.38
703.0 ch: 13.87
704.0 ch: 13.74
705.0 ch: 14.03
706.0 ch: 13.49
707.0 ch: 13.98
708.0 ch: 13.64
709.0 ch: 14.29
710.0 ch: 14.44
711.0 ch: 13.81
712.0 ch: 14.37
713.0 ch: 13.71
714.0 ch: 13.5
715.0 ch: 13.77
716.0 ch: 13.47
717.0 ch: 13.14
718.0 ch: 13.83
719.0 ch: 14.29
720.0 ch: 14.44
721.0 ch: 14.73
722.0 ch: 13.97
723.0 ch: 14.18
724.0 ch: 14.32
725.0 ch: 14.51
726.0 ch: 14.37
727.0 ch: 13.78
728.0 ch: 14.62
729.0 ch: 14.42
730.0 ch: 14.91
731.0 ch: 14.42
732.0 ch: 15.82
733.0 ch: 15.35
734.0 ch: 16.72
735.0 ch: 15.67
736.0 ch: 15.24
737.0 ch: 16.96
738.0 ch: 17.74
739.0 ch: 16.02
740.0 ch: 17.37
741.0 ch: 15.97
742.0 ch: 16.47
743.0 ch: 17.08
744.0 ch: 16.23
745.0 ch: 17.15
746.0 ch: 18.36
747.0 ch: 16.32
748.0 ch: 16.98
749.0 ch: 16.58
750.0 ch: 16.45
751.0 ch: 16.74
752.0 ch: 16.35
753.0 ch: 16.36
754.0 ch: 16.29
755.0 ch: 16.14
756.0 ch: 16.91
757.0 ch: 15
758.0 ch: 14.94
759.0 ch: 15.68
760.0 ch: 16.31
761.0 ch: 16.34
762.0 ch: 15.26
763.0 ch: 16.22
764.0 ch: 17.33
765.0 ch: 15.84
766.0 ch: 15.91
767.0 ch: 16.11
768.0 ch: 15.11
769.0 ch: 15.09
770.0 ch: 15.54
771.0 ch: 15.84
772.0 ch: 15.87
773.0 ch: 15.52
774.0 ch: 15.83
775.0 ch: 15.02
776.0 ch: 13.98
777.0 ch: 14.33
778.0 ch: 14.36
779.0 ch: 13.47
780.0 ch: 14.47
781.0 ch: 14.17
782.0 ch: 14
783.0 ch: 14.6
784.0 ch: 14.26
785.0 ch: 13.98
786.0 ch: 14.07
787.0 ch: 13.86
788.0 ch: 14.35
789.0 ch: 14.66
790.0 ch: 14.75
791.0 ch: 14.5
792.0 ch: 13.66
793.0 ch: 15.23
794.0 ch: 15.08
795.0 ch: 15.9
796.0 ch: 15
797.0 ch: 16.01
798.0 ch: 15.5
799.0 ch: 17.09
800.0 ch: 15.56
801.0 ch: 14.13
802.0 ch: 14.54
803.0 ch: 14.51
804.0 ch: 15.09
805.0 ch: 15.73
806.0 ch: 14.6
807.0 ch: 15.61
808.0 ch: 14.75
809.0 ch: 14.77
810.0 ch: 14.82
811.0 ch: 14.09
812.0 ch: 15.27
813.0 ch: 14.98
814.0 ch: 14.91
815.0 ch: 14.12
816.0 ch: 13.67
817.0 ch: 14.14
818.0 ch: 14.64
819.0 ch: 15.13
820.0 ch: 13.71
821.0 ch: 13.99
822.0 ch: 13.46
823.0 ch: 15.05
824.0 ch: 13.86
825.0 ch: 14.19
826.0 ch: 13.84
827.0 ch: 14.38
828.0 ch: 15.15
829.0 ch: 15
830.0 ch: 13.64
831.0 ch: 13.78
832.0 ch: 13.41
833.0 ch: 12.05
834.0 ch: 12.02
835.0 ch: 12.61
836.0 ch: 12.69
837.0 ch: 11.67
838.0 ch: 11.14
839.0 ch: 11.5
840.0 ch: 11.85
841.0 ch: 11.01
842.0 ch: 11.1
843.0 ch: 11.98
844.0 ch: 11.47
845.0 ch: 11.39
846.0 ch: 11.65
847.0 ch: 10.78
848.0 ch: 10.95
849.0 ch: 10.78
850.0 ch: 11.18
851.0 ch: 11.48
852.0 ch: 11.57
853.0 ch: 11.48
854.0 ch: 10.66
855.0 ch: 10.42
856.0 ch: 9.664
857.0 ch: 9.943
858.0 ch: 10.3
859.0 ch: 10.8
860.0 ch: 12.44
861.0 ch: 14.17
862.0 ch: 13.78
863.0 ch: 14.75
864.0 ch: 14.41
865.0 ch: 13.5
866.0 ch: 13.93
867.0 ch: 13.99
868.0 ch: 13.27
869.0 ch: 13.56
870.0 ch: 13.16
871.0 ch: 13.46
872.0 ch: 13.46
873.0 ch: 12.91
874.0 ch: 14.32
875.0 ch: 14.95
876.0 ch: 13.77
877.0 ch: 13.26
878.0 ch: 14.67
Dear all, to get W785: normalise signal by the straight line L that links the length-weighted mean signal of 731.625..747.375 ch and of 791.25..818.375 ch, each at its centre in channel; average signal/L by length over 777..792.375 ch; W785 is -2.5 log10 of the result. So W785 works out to 0.09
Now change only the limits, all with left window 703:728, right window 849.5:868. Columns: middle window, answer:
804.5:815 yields -0.166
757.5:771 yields -0.182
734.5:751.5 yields -0.217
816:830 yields -0.135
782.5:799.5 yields -0.142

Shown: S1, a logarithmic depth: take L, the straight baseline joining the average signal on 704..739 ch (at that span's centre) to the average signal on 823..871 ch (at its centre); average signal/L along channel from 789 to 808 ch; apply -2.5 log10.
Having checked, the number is -0.14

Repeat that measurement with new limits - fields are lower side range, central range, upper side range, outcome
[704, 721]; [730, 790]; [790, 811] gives -0.08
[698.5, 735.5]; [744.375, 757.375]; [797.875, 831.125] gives -0.16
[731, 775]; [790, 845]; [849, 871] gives -0.01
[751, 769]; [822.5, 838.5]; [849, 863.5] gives -0.05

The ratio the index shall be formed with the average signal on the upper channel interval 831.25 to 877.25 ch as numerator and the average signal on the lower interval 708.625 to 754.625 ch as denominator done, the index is 0.80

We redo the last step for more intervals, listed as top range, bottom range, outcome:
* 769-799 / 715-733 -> 1.03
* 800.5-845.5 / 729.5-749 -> 0.84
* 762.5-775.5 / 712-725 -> 1.13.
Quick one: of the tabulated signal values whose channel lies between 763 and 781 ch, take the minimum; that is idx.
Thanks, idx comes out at 13.47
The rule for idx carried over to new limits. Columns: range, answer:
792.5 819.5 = 13.67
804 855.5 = 10.42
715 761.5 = 13.14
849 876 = 9.664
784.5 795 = 13.66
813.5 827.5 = 13.46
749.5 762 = 14.94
